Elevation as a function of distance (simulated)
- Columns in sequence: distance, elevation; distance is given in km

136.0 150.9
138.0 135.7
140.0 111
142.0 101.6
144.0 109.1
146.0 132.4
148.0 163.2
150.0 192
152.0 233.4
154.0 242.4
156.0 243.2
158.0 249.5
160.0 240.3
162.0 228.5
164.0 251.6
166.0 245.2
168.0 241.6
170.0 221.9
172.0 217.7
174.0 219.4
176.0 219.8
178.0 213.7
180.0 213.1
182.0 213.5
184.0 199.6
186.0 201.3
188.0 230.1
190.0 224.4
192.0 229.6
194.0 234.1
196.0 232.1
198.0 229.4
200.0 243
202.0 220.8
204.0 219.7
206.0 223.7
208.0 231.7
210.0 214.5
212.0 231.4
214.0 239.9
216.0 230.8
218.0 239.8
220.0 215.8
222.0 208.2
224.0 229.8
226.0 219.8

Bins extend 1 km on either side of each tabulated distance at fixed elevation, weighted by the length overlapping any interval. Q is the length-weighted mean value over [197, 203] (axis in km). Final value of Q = 231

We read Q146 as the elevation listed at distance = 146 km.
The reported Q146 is 132.4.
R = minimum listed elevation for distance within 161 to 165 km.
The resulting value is 228.5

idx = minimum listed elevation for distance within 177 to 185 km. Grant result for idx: 199.6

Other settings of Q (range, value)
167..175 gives 225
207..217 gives 230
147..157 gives 215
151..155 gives 238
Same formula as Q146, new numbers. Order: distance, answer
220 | 215.8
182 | 213.5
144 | 109.1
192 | 229.6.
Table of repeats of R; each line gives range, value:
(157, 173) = 217.7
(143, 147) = 109.1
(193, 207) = 219.7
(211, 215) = 231.4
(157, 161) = 240.3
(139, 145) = 101.6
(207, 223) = 208.2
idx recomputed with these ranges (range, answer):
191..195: 229.6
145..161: 132.4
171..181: 213.1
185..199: 201.3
